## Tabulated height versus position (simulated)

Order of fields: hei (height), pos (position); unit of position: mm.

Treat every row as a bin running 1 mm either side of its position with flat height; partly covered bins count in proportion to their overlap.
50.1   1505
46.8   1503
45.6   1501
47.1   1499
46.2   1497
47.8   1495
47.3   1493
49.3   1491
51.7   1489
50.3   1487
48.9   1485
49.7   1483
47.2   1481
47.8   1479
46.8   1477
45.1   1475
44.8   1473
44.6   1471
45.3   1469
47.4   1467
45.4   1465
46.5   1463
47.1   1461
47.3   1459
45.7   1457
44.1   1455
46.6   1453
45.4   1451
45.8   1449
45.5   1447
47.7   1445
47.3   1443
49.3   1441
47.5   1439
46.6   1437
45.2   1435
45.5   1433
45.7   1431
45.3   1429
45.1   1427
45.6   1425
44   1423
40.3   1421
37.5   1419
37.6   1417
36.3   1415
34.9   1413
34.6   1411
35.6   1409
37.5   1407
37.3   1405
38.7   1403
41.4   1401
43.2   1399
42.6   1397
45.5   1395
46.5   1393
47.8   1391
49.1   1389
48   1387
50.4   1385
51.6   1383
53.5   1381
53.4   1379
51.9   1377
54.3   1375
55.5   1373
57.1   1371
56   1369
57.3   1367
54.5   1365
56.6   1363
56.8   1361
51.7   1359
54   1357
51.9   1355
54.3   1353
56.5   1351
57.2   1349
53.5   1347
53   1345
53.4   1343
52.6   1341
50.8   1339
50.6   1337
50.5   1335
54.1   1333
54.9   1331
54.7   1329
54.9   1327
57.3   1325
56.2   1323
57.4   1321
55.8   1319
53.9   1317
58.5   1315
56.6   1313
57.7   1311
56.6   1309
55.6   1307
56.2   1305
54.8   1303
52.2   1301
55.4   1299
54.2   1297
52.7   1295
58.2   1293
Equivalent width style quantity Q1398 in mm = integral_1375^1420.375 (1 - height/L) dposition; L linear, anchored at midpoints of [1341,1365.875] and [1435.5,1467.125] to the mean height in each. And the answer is 6.5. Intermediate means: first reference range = 54.4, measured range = 43.6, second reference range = 46.5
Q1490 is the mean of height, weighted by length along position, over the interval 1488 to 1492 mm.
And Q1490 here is 50.5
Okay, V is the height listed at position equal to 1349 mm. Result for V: 57.2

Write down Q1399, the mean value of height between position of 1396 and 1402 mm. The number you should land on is 42.4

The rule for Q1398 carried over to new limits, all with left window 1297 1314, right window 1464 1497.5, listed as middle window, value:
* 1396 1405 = 1.8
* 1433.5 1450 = 0.8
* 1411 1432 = 3.9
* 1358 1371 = -0.7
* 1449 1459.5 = 0.6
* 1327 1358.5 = 0.2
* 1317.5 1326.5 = -0.3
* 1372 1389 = 0.0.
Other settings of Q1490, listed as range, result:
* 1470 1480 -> 45.8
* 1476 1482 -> 47.3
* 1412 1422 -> 37.3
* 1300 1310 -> 55.1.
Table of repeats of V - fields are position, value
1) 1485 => 48.9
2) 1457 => 45.7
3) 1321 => 57.4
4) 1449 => 45.8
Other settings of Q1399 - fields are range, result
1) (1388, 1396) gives 47.2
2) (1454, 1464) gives 46.1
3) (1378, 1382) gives 53.5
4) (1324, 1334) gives 55.2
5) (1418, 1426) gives 41.9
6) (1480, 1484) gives 48.5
